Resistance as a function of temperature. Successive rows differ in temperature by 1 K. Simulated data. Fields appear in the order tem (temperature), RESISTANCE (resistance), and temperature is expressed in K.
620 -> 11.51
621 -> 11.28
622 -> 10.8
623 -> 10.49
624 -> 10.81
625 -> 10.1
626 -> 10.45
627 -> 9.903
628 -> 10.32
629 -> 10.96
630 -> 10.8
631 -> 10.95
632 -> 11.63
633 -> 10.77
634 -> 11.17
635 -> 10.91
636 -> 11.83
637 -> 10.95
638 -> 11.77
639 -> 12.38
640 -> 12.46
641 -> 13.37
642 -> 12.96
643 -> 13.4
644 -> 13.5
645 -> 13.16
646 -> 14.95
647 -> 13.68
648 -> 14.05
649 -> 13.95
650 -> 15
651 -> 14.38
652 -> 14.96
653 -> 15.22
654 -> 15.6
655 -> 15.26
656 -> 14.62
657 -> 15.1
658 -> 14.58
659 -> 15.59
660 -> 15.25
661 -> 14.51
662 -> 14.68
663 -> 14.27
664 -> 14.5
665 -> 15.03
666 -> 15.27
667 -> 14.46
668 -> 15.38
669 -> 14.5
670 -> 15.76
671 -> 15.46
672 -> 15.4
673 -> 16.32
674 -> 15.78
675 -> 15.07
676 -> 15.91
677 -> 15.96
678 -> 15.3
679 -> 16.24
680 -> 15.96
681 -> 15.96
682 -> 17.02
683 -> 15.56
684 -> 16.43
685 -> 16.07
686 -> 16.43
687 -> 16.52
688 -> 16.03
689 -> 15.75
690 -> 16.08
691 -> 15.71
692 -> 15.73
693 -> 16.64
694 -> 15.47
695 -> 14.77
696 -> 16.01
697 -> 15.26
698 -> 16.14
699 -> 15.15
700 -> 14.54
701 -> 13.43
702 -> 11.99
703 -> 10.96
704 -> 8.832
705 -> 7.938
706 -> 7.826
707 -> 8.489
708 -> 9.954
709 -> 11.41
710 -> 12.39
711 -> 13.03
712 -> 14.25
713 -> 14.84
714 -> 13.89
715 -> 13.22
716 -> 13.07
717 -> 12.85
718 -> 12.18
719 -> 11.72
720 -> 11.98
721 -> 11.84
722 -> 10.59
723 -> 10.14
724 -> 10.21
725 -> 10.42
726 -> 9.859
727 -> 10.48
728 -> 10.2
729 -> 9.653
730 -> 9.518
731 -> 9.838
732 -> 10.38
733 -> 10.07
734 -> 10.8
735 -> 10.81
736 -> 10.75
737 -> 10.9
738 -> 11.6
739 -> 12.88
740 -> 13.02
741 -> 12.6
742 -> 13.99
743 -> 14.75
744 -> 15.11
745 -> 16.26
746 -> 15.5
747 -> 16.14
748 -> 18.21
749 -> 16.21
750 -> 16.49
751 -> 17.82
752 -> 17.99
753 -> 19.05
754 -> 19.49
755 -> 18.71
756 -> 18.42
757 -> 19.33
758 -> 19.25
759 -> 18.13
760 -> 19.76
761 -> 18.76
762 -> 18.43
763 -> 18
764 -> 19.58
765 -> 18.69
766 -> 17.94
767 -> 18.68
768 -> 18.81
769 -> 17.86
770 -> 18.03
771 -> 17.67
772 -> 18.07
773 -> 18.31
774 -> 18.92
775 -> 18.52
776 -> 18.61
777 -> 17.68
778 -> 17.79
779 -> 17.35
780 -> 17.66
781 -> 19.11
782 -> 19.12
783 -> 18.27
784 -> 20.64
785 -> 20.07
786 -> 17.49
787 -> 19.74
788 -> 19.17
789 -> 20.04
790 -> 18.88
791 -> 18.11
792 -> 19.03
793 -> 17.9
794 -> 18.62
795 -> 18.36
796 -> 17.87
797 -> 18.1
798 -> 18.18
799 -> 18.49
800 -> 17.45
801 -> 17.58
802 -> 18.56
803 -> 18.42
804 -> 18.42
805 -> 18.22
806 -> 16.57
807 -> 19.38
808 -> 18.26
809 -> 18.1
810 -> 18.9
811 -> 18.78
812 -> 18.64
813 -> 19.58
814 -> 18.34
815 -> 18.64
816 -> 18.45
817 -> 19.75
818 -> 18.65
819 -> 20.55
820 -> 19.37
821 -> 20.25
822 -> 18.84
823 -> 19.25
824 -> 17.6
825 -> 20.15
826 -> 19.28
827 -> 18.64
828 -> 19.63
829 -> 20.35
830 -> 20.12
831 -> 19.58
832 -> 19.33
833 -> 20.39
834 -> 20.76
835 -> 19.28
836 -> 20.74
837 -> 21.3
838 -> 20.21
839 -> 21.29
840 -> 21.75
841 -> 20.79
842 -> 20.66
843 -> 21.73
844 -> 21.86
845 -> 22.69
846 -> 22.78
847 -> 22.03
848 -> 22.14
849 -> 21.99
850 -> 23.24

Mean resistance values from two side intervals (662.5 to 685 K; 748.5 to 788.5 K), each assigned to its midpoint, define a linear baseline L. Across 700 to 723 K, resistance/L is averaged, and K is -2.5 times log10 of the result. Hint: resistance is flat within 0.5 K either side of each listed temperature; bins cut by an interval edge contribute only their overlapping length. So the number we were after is 0.388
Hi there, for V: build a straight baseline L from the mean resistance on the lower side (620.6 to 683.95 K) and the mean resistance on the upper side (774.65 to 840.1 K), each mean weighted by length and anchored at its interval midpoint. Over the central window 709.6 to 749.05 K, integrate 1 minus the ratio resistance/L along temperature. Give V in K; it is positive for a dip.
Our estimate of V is 9.63 K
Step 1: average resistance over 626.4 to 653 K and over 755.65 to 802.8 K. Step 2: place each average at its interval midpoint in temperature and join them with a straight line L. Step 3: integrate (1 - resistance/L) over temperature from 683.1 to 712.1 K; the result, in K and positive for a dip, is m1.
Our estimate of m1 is 2.3 K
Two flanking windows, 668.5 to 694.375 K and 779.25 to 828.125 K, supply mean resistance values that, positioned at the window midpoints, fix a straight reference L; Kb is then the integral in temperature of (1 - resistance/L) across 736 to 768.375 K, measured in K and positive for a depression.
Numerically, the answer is 1.4 K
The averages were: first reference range 15.9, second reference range 18.7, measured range 16.8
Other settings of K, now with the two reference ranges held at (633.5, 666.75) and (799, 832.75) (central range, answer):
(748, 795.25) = -0.06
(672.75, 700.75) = -0.06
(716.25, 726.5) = 0.39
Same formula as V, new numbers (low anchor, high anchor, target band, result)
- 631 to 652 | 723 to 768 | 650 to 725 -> -2.76 K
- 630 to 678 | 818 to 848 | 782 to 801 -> 0.24 K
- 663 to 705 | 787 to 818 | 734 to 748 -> 2.75 K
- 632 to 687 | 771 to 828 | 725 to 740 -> 5.44 K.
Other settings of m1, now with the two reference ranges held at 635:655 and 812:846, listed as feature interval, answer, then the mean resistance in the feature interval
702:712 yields 3.39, 10.4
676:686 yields -0.86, 16.1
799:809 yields 0.53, 18.1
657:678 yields -1.26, 15.2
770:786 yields -0.22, 18.5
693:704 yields 0.84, 14.2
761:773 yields -0.36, 18.4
